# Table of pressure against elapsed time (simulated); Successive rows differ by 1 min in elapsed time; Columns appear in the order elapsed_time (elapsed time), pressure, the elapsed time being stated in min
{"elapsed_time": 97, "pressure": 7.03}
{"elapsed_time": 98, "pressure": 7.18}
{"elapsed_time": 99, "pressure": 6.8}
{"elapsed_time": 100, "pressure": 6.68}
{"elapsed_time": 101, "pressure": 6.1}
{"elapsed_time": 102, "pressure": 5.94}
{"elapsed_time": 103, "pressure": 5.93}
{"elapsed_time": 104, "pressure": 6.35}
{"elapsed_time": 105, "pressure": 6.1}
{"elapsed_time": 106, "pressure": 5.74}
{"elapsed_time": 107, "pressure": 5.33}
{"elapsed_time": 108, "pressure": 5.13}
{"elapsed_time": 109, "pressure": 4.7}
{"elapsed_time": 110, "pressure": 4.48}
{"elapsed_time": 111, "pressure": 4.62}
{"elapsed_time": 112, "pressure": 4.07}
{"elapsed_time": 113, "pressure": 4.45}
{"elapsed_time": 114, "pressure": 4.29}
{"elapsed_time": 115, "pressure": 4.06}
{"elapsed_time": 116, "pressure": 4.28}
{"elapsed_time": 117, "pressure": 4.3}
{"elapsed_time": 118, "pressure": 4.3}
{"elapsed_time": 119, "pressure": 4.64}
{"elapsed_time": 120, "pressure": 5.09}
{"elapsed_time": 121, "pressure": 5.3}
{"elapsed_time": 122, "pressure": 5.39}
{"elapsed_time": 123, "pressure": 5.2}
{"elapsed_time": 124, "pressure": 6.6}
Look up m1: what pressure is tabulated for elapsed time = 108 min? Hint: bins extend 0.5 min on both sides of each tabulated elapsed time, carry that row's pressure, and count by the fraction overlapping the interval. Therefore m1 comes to 5.13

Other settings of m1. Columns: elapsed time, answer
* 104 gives 6.35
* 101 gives 6.1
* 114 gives 4.29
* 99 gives 6.8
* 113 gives 4.45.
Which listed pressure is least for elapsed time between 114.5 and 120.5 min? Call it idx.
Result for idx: 4.06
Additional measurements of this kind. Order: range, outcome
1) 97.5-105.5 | 5.93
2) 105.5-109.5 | 4.7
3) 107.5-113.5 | 4.07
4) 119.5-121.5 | 5.09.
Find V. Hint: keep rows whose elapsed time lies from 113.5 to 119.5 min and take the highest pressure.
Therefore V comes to 4.64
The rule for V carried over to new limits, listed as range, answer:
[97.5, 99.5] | 7.18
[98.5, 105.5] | 6.8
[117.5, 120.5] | 5.09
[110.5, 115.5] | 4.62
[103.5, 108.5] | 6.35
